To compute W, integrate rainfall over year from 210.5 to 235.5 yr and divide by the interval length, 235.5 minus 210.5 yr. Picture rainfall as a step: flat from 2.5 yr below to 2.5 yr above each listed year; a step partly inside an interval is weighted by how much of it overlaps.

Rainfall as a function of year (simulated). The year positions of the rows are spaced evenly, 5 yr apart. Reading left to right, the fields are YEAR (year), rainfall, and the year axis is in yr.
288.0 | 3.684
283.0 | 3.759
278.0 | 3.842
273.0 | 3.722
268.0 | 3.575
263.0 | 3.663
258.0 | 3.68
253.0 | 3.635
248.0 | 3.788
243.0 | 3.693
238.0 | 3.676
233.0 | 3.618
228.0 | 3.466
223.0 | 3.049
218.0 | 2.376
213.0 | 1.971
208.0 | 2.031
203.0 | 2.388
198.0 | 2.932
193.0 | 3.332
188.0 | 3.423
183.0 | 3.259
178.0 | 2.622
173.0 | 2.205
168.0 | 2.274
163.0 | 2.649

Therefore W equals 2.9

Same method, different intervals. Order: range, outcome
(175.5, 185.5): 2.94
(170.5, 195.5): 2.97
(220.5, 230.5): 3.26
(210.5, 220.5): 2.17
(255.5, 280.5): 3.7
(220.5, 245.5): 3.5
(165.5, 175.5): 2.24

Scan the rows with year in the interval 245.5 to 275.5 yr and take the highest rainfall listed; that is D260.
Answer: 3.788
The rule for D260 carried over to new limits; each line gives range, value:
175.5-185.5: 3.259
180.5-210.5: 3.423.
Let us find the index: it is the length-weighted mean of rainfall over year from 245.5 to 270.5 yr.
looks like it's 3.67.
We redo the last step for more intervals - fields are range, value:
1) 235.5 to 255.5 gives 3.7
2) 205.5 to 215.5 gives 2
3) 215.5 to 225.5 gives 2.71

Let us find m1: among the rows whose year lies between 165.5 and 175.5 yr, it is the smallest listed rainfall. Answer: 2.205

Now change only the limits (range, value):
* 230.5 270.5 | 3.575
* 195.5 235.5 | 1.971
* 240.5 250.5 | 3.693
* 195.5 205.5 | 2.388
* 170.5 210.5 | 2.031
